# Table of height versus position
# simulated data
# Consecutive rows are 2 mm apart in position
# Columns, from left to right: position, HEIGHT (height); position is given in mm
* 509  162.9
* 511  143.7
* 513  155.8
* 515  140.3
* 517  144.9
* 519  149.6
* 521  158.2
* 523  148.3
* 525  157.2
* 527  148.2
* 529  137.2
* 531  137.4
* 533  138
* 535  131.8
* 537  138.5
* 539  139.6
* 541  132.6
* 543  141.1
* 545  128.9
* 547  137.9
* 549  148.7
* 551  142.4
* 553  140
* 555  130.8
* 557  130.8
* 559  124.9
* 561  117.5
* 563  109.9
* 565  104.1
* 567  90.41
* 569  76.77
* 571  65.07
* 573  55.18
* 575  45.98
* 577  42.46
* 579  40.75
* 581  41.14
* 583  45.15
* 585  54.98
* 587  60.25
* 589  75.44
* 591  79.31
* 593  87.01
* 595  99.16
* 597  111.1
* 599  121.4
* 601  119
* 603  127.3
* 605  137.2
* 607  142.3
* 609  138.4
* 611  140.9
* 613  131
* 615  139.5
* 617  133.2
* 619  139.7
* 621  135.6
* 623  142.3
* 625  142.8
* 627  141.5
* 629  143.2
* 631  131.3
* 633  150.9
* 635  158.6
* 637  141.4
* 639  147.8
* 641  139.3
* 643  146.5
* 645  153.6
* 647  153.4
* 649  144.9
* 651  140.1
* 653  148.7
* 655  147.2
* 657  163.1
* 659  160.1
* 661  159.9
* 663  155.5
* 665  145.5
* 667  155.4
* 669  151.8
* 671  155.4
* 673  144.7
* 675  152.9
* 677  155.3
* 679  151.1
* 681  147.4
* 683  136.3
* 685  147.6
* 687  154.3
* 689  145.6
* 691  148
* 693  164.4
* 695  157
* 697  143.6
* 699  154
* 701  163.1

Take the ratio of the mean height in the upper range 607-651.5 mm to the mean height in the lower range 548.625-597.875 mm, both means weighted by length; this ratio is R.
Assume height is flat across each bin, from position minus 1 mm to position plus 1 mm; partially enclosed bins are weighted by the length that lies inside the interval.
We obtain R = 1.62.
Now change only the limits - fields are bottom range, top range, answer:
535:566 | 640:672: 1.15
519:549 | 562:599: 0.51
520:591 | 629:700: 1.38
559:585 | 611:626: 1.94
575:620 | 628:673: 1.51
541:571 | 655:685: 1.25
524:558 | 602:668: 1.04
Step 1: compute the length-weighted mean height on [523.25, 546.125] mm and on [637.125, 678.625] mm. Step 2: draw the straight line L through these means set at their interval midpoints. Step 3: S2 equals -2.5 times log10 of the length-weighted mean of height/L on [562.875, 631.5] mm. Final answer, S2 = 0.38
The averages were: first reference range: 139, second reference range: 151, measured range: 102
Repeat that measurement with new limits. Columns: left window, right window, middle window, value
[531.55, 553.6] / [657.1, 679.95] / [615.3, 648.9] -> 0.04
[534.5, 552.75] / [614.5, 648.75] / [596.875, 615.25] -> 0.08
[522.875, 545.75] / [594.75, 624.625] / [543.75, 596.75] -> 0.43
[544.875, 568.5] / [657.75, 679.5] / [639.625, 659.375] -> -0.01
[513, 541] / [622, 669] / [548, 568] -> 0.17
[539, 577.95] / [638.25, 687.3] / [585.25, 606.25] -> 0.23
